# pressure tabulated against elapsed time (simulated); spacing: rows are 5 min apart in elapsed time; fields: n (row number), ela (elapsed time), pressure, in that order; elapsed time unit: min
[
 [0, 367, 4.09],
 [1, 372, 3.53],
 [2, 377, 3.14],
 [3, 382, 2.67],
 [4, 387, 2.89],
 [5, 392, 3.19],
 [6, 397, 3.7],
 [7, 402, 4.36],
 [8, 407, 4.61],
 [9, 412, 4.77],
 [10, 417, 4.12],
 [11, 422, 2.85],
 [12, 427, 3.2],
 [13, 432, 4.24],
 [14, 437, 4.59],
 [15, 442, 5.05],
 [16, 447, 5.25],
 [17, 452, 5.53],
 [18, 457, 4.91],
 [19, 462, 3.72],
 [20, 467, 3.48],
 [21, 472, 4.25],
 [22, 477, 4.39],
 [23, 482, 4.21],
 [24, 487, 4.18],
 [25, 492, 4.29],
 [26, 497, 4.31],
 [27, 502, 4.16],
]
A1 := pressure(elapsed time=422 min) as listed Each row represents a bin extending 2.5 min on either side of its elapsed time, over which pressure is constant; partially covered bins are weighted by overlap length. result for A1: 2.85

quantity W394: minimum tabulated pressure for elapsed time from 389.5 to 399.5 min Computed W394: 3.19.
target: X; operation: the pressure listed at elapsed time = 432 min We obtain 4.24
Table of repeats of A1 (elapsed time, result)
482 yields 4.21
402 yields 4.36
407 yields 4.61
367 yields 4.09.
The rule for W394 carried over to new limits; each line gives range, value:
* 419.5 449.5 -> 2.85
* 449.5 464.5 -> 3.72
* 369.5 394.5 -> 2.67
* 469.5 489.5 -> 4.18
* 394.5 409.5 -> 3.7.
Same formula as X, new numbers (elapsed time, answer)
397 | 3.7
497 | 4.31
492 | 4.29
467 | 3.48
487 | 4.18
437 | 4.59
